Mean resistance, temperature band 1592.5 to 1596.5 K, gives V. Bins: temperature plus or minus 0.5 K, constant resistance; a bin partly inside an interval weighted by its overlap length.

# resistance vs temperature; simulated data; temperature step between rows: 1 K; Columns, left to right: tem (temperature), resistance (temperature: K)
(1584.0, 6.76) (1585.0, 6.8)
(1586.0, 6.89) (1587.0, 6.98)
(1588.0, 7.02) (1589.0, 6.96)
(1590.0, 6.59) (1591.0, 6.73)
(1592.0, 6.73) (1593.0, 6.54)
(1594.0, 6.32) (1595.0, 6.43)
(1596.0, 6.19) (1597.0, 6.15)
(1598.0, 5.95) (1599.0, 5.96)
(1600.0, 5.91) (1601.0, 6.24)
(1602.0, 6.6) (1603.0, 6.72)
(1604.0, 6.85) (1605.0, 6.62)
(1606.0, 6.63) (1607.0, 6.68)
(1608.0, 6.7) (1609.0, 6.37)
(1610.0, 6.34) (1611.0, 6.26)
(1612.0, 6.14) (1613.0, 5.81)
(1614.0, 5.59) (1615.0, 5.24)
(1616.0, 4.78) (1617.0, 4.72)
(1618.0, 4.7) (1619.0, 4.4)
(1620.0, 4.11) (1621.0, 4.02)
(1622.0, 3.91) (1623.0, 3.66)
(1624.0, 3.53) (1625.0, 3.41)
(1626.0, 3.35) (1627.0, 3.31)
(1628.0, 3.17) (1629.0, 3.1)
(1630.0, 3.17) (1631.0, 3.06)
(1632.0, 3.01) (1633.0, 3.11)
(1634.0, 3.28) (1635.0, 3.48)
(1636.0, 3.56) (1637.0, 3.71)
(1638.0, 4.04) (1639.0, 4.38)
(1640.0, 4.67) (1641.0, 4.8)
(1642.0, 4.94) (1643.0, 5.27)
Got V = 6.37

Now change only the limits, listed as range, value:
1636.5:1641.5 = 4.32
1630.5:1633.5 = 3.06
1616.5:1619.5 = 4.61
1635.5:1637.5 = 3.63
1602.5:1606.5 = 6.7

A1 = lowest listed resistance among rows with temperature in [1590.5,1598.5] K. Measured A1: 5.95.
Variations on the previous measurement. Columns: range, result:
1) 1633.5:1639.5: 3.28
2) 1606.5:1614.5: 5.59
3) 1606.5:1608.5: 6.68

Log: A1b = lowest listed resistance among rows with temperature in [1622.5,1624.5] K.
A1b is 3.53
